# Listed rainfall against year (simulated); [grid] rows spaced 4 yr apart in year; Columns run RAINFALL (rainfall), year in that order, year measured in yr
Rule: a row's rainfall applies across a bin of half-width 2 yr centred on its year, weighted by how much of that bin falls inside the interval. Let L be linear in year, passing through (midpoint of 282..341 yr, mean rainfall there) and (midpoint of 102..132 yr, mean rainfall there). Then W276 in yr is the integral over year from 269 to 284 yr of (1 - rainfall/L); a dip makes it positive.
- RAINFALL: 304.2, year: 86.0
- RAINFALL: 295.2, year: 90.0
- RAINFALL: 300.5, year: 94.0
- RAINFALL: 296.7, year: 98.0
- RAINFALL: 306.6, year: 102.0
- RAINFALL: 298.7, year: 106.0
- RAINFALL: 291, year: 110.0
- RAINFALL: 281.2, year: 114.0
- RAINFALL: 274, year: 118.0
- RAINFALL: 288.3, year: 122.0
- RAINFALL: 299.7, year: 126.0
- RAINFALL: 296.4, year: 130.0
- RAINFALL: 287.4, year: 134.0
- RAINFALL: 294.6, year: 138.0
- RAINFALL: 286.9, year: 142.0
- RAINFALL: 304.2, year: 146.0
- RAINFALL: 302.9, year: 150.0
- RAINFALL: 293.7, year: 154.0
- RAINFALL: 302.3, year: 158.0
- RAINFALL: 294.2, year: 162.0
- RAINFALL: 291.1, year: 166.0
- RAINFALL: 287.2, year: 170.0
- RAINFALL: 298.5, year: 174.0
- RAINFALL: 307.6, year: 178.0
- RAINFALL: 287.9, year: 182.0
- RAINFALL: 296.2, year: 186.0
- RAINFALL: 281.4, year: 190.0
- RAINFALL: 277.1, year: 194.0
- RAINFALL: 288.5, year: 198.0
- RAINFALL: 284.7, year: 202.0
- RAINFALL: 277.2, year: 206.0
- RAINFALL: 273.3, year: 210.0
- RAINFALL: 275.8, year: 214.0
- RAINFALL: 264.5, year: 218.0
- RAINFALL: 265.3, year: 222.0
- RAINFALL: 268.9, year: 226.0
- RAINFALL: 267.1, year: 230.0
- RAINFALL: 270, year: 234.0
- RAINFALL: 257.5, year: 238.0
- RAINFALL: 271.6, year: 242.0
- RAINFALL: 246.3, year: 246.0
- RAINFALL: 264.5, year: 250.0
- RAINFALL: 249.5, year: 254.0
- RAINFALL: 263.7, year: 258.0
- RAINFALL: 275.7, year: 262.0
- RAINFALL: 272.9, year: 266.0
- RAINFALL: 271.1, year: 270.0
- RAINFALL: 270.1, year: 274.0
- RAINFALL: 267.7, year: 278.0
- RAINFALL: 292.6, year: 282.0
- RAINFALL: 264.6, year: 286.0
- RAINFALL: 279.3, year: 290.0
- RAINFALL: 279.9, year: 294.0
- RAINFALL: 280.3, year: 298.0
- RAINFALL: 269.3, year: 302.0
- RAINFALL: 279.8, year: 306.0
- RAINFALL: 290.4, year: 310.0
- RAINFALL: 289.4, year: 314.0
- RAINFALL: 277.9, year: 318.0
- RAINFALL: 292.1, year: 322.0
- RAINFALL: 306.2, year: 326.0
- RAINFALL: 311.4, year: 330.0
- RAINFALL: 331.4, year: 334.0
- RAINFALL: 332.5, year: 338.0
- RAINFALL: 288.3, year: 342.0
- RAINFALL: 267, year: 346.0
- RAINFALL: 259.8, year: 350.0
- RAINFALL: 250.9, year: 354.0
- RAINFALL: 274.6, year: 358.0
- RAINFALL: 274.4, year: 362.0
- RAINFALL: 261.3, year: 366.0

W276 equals 0.8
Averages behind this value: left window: 291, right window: 292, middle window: 276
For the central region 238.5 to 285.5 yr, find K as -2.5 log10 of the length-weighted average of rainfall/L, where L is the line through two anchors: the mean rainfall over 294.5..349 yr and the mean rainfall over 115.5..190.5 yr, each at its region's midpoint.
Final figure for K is 0.10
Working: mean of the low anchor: 294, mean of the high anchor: 293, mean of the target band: 267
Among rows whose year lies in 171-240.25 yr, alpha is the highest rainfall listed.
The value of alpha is 307.6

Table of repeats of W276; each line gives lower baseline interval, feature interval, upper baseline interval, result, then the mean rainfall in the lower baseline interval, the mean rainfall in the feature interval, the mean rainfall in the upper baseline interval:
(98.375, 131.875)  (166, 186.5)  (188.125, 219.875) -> -0.9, 292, 295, 278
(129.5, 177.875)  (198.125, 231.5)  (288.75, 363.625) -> 2.2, 295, 273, 286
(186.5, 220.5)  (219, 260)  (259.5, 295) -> 2.1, 278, 262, 275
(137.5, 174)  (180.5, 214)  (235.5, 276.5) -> 0.0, 295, 283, 264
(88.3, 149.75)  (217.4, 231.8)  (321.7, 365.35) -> 1.2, 294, 267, 289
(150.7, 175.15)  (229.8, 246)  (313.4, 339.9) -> 2.0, 295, 264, 307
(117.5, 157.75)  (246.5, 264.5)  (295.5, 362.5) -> 1.7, 294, 262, 287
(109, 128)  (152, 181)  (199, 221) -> -1.6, 287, 296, 275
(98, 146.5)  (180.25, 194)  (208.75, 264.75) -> -0.5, 292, 287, 265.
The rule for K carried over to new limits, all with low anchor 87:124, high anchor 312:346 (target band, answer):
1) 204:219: 0.09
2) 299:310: 0.08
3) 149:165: -0.01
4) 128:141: 0.01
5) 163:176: 0.01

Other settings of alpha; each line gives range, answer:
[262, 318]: 292.6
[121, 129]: 299.7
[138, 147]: 304.2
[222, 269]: 275.7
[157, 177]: 302.3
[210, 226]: 275.8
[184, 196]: 296.2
